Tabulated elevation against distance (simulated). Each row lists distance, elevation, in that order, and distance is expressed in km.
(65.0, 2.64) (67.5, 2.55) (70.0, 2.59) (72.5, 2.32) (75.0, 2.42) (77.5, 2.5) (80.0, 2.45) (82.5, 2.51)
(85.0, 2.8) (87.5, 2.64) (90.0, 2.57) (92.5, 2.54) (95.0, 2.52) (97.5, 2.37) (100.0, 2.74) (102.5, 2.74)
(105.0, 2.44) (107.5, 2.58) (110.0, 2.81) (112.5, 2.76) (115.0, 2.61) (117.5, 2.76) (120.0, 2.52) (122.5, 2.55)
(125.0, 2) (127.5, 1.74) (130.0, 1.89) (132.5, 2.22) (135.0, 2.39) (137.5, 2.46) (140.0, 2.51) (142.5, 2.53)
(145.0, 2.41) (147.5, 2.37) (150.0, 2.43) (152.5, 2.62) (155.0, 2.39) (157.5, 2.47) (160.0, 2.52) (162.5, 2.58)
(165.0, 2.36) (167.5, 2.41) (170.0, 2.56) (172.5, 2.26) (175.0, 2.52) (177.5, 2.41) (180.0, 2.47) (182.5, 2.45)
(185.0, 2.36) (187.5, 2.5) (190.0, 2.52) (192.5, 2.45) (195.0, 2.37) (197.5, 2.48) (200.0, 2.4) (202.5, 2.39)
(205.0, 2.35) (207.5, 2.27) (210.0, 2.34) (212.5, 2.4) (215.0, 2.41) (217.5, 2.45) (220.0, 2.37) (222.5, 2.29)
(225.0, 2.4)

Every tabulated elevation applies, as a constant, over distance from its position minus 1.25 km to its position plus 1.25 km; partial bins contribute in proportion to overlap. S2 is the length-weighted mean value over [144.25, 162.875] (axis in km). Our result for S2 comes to 2.47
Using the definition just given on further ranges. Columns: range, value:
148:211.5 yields 2.43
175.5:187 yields 2.43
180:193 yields 2.46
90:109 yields 2.57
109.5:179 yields 2.43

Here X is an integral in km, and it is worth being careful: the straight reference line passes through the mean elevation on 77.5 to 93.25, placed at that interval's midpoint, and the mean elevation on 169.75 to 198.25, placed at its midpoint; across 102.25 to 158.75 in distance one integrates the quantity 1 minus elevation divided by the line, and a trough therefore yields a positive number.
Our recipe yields 1.8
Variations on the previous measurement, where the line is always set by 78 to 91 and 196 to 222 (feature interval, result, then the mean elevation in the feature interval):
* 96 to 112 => -0.39 km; 2.62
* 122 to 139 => 2.34 km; 2.17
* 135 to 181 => 0.17 km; 2.46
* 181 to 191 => -0.15 km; 2.46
